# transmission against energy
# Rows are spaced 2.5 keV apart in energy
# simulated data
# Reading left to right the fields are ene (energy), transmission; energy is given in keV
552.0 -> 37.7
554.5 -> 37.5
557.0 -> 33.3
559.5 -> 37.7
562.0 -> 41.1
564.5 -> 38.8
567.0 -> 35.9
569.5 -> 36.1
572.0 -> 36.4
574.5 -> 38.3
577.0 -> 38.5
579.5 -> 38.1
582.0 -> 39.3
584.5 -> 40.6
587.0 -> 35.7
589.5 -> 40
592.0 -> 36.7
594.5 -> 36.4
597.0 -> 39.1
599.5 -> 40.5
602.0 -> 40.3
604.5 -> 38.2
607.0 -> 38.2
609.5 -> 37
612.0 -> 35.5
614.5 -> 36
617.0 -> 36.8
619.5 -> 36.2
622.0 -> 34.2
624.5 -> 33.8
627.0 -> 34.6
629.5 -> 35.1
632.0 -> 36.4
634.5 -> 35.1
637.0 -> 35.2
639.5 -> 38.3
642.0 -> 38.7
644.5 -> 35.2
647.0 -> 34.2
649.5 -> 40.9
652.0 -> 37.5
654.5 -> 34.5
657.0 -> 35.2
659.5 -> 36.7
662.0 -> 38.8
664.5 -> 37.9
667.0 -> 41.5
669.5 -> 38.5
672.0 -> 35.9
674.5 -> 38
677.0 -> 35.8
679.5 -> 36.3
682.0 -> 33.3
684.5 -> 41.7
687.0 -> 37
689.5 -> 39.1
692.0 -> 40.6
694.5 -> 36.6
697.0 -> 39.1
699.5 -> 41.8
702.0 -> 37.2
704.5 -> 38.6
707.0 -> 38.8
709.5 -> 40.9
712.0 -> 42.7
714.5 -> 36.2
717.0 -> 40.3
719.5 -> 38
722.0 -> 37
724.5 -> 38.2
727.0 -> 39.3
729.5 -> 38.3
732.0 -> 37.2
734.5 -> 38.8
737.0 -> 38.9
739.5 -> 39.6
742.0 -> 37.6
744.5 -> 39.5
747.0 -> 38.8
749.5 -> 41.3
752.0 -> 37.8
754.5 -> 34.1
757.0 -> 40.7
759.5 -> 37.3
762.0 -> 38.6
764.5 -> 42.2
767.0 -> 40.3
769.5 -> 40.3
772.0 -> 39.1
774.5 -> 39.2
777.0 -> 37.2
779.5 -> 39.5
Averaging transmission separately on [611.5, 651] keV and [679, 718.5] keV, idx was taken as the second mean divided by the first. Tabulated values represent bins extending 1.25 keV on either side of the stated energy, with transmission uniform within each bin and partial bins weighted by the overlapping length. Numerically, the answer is 1.08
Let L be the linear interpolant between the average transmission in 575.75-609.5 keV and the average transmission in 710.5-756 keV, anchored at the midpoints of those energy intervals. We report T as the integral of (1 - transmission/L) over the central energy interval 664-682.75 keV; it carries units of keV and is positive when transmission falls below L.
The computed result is 0.6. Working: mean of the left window 38.5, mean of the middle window 37.2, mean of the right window 38.6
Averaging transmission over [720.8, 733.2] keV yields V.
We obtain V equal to 38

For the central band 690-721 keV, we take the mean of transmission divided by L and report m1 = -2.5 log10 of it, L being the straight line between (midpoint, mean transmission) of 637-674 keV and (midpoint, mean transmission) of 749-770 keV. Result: -0.03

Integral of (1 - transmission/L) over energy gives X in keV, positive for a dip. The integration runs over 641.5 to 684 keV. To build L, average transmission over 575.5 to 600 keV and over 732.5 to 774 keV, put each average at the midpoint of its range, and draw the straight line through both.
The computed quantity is 1.8 keV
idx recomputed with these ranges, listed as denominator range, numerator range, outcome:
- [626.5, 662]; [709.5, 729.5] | 1.07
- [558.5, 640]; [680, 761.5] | 1.04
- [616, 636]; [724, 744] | 1.09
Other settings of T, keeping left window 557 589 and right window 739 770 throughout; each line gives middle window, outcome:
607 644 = 2.2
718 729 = 0.2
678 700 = 0.2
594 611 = -0.2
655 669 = 0.2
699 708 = 0.0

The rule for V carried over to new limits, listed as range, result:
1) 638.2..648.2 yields 36.6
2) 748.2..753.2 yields 39.6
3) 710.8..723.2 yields 38.8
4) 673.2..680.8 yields 36.7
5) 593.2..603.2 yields 39.1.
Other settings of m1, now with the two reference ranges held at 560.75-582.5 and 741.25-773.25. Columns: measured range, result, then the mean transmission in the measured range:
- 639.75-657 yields 0.05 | 36.8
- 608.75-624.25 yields 0.07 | 35.8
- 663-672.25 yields 0.00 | 38.7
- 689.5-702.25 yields -0.01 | 39.2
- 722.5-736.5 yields 0.02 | 38.3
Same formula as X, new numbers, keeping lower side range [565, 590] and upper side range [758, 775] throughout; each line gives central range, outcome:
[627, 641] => 0.9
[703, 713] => -0.3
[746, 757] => 0.3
